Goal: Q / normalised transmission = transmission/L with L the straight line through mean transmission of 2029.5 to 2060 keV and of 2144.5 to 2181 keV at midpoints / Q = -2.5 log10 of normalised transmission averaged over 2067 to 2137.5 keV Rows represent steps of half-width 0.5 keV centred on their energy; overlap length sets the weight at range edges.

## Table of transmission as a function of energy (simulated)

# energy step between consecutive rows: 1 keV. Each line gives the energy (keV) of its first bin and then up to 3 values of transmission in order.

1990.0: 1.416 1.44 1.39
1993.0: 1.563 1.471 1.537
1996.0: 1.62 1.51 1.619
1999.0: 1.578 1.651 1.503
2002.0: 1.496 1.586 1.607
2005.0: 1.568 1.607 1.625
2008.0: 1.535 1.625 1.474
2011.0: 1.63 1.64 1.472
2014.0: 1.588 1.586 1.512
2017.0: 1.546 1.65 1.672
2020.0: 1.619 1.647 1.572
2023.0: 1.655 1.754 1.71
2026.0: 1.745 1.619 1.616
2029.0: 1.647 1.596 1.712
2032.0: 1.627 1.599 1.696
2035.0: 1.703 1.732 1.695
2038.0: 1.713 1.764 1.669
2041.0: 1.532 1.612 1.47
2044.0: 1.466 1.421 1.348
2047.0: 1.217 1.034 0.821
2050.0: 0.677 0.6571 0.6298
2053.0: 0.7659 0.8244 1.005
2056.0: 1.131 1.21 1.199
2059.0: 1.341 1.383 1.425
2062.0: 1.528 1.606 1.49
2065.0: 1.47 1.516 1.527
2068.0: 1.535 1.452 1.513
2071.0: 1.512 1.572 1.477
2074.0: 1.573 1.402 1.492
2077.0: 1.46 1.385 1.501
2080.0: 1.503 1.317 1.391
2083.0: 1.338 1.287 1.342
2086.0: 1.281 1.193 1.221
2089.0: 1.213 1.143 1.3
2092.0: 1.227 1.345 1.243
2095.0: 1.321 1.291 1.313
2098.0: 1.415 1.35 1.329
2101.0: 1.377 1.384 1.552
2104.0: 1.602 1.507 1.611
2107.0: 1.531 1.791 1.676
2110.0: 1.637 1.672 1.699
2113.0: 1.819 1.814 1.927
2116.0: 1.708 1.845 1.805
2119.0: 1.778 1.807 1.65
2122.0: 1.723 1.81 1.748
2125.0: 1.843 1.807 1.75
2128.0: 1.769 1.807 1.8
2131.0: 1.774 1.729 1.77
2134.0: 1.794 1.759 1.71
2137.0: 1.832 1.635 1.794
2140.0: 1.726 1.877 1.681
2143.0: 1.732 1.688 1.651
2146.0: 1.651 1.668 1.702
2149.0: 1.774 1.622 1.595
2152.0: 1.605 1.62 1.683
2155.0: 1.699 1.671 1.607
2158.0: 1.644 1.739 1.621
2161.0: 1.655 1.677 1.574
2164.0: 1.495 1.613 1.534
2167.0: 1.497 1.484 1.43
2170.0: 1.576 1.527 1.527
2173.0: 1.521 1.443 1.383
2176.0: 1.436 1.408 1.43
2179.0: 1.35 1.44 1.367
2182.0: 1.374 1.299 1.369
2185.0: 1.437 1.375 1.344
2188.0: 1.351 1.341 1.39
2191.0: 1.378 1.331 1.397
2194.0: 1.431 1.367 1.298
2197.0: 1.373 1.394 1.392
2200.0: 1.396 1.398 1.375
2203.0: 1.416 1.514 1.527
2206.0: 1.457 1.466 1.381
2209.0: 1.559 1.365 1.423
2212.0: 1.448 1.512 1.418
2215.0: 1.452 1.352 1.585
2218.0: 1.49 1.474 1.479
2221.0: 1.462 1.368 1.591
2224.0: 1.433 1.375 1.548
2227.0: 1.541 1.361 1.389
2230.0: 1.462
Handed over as -0.08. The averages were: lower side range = 1.33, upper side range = 1.57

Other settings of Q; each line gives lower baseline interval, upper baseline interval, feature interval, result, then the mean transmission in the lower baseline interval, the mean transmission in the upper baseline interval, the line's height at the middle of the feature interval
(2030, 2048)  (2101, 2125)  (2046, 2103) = 0.250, 1.57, 1.7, 1.63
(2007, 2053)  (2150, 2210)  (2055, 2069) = 0.073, 1.5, 1.47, 1.5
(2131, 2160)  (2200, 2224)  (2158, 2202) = 0.092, 1.7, 1.46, 1.57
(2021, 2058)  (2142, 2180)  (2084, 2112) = 0.065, 1.41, 1.58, 1.49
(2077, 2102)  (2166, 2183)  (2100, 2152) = -0.235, 1.32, 1.45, 1.38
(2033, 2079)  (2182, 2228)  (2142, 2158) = -0.184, 1.37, 1.42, 1.4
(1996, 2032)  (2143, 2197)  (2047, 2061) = 0.497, 1.61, 1.51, 1.58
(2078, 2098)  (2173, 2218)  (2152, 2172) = -0.159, 1.31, 1.41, 1.38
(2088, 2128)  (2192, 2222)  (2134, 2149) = -0.135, 1.57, 1.43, 1.52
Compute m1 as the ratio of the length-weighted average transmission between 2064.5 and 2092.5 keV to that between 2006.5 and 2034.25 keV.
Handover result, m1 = 0.86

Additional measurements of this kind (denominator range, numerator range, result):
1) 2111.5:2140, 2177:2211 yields 0.79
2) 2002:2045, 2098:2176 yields 1.03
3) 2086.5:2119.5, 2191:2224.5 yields 0.95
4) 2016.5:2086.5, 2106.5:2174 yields 1.18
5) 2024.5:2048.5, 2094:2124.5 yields 1.02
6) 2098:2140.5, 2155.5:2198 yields 0.86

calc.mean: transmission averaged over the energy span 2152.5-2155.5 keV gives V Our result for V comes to 1.67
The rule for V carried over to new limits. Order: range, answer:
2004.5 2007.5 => 1.6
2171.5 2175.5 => 1.47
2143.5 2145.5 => 1.67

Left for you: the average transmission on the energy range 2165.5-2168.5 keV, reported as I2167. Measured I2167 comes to 1.51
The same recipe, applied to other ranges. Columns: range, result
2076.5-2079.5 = 1.45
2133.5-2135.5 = 1.78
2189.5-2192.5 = 1.37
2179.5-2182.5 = 1.39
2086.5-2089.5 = 1.21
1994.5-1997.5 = 1.56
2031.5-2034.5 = 1.64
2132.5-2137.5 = 1.77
